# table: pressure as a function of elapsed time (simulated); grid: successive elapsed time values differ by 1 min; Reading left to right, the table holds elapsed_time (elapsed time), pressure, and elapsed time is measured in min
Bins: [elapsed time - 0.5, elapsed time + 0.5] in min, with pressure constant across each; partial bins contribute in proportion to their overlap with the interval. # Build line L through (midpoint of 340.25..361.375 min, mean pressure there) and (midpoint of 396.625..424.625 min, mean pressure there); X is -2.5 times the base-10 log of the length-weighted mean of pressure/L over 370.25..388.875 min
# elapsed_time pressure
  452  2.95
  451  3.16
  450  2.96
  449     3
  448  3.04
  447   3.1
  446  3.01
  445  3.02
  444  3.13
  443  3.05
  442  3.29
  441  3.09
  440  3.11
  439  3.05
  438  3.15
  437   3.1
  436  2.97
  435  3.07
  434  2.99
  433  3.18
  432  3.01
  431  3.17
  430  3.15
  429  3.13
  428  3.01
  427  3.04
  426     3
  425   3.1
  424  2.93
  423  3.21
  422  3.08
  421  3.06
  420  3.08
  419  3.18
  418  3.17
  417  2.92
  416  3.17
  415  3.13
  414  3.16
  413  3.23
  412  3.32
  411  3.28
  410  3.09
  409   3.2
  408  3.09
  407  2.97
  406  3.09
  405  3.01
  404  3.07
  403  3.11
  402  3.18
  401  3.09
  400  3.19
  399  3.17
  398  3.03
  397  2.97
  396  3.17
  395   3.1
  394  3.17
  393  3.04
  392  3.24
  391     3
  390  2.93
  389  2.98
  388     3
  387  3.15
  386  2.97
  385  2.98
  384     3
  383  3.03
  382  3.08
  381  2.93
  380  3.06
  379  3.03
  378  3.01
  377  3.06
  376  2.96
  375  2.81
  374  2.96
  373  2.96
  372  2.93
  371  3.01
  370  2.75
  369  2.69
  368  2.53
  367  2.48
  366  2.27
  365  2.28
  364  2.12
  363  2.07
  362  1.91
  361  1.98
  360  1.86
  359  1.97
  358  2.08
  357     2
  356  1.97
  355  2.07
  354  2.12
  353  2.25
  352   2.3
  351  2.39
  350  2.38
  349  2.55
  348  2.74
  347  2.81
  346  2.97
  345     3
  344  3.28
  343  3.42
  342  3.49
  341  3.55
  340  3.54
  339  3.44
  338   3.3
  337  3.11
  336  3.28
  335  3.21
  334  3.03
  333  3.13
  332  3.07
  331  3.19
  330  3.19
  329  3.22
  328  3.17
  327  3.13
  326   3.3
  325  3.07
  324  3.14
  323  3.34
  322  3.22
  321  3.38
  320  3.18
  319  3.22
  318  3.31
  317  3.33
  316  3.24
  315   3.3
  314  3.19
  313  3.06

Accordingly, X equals -0.065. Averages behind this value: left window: 2.55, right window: 3.11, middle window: 2.99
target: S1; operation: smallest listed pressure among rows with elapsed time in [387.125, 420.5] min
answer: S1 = 2.92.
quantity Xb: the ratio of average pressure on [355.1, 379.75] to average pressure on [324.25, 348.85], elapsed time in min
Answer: 0.8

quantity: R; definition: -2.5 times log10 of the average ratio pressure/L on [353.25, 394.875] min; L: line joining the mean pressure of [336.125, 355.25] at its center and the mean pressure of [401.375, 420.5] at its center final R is 0.13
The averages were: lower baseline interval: 2.9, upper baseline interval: 3.13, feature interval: 2.67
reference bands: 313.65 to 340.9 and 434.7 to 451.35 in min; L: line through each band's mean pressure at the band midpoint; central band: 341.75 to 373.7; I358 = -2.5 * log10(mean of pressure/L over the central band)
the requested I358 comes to 0.27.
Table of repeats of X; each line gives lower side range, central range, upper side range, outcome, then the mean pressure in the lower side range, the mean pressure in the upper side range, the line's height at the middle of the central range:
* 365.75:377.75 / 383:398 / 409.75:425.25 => -0.04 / 2.8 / 3.13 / 2.94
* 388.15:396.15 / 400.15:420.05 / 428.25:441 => -0.02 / 3.07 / 3.09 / 3.08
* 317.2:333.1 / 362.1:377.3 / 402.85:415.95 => 0.20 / 3.21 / 3.14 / 3.17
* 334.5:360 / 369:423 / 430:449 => -0.05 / 2.75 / 3.08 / 2.93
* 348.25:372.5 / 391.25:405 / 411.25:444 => -0.13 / 2.29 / 3.1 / 2.75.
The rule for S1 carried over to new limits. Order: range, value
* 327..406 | 1.86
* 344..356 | 1.97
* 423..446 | 2.93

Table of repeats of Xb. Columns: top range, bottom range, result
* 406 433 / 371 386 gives 1.04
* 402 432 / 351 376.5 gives 1.31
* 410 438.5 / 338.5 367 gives 1.23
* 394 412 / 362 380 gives 1.16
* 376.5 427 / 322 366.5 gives 1.11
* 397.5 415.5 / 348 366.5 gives 1.45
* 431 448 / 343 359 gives 1.25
